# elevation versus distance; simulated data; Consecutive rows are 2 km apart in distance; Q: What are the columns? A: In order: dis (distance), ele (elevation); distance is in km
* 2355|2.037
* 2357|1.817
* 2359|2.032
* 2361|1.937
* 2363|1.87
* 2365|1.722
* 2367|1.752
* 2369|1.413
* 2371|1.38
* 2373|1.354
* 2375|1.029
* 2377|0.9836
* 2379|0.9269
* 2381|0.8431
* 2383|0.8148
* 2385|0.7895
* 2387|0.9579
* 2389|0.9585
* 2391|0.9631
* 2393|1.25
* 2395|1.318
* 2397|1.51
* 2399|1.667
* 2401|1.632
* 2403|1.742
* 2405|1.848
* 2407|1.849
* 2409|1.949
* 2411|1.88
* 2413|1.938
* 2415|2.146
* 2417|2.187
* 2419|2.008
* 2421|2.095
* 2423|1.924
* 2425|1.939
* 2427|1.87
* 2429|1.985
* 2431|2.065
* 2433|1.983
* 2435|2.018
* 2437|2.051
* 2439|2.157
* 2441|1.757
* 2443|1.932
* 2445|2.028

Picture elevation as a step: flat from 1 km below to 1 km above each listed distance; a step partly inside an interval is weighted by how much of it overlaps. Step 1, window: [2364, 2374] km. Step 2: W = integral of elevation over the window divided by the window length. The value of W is 1.52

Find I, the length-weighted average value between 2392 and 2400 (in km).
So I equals 1.44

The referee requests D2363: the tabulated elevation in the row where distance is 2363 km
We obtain 1.87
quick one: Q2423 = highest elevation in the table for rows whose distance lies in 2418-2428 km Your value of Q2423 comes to 2.095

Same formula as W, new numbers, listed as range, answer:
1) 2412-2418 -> 2.09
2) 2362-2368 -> 1.78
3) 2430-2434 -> 2.02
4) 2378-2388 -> 0.866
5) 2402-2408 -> 1.81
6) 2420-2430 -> 1.96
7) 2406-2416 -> 1.95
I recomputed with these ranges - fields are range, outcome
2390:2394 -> 1.11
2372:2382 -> 1.03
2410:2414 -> 1.91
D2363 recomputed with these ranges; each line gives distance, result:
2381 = 0.8431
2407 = 1.849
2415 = 2.146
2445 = 2.028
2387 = 0.9579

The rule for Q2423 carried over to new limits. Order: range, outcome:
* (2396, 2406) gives 1.848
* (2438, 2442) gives 2.157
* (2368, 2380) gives 1.413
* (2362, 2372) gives 1.87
